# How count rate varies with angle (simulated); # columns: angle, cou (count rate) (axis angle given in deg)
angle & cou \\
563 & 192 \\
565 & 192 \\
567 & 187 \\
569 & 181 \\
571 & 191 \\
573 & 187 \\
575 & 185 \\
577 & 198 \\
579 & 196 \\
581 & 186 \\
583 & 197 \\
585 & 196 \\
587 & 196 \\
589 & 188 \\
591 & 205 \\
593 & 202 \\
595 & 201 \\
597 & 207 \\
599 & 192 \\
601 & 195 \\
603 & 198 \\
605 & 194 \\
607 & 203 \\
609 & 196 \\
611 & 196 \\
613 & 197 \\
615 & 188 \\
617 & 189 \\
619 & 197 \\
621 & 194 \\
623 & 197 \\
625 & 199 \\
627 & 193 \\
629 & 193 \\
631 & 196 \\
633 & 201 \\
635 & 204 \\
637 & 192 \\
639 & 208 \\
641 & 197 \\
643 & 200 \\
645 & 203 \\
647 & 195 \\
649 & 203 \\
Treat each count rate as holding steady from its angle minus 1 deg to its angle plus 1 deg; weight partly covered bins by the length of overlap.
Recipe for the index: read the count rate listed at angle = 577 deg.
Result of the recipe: 198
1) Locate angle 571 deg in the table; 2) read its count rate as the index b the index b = 191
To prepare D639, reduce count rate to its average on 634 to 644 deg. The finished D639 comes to 200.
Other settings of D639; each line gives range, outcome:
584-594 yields 197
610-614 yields 196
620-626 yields 197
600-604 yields 196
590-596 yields 203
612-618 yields 191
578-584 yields 193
